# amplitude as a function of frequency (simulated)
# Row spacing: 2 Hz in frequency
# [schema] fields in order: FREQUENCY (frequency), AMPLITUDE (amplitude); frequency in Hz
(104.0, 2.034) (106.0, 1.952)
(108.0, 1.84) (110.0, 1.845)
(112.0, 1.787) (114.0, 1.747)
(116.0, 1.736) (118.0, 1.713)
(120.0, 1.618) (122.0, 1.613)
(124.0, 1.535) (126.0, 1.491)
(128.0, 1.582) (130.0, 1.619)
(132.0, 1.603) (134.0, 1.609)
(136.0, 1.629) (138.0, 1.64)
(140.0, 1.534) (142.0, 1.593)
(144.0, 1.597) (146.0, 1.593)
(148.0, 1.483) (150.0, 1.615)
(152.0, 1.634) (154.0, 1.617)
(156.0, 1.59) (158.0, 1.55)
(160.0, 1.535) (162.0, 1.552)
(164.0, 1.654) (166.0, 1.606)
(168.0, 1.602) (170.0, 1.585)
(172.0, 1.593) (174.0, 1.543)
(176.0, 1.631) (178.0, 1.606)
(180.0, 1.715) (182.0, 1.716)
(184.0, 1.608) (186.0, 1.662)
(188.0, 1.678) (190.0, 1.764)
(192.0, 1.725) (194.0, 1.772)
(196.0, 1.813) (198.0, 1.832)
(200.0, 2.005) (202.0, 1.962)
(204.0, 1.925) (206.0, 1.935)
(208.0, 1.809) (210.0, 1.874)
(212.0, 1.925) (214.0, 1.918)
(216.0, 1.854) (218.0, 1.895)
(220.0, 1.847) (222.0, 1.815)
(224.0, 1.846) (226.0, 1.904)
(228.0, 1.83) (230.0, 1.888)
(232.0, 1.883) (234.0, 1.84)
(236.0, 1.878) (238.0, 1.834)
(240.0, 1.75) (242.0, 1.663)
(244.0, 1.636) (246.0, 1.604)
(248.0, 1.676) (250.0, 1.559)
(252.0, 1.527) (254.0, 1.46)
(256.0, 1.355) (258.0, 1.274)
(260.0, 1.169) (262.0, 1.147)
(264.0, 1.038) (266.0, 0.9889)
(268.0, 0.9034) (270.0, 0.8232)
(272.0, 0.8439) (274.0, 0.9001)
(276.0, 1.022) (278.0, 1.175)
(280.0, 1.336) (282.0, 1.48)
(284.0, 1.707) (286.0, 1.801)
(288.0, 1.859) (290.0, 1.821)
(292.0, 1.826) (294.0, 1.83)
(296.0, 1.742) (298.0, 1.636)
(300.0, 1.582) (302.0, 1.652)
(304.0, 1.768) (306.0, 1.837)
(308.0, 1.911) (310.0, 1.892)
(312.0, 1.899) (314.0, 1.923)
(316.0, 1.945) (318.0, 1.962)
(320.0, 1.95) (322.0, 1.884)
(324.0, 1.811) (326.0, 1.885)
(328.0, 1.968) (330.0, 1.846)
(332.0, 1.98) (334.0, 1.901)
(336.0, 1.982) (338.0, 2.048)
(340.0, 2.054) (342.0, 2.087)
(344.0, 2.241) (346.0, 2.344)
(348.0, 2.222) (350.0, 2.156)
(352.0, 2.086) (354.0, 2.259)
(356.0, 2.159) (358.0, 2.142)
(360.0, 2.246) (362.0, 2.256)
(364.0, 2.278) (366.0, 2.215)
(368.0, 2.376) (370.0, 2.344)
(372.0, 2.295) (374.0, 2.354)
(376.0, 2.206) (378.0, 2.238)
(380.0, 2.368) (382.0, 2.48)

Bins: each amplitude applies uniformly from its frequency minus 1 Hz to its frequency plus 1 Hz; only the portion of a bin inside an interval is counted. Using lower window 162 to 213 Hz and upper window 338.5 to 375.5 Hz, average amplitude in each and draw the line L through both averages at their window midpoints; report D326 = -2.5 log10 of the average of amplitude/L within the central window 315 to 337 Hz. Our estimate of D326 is 0.116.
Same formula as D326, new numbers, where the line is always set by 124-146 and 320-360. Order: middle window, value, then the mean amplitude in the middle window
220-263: 0.11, 1.65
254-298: 0.38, 1.34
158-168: 0.05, 1.58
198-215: -0.10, 1.91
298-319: 0.09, 1.83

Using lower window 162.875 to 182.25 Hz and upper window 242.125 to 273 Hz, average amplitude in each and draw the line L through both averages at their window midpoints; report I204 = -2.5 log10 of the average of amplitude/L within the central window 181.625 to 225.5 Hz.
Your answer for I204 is -0.22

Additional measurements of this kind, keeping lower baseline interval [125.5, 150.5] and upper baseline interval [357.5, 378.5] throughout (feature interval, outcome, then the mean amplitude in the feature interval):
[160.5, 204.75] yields 0.01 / 1.7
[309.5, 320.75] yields 0.10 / 1.93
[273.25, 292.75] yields 0.33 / 1.5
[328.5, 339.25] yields 0.11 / 1.95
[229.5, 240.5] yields 0.02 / 1.85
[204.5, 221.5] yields -0.04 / 1.88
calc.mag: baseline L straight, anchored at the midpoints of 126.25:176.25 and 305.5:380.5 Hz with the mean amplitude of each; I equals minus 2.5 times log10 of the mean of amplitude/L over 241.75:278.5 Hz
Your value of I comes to 0.44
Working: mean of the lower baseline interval 1.59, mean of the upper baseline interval 2.09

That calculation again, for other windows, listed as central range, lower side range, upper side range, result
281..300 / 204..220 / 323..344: 0.121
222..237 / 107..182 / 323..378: -0.016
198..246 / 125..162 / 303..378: -0.044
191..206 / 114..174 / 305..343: -0.101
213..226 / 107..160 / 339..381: -0.004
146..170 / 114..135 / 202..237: 0.082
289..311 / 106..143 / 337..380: 0.175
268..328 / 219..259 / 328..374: 0.192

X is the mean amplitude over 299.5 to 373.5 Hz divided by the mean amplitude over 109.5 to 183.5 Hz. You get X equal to 1.26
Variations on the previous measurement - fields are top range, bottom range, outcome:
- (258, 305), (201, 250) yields 0.76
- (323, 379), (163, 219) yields 1.22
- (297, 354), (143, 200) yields 1.19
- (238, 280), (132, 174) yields 0.81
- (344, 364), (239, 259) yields 1.43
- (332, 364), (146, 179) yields 1.35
